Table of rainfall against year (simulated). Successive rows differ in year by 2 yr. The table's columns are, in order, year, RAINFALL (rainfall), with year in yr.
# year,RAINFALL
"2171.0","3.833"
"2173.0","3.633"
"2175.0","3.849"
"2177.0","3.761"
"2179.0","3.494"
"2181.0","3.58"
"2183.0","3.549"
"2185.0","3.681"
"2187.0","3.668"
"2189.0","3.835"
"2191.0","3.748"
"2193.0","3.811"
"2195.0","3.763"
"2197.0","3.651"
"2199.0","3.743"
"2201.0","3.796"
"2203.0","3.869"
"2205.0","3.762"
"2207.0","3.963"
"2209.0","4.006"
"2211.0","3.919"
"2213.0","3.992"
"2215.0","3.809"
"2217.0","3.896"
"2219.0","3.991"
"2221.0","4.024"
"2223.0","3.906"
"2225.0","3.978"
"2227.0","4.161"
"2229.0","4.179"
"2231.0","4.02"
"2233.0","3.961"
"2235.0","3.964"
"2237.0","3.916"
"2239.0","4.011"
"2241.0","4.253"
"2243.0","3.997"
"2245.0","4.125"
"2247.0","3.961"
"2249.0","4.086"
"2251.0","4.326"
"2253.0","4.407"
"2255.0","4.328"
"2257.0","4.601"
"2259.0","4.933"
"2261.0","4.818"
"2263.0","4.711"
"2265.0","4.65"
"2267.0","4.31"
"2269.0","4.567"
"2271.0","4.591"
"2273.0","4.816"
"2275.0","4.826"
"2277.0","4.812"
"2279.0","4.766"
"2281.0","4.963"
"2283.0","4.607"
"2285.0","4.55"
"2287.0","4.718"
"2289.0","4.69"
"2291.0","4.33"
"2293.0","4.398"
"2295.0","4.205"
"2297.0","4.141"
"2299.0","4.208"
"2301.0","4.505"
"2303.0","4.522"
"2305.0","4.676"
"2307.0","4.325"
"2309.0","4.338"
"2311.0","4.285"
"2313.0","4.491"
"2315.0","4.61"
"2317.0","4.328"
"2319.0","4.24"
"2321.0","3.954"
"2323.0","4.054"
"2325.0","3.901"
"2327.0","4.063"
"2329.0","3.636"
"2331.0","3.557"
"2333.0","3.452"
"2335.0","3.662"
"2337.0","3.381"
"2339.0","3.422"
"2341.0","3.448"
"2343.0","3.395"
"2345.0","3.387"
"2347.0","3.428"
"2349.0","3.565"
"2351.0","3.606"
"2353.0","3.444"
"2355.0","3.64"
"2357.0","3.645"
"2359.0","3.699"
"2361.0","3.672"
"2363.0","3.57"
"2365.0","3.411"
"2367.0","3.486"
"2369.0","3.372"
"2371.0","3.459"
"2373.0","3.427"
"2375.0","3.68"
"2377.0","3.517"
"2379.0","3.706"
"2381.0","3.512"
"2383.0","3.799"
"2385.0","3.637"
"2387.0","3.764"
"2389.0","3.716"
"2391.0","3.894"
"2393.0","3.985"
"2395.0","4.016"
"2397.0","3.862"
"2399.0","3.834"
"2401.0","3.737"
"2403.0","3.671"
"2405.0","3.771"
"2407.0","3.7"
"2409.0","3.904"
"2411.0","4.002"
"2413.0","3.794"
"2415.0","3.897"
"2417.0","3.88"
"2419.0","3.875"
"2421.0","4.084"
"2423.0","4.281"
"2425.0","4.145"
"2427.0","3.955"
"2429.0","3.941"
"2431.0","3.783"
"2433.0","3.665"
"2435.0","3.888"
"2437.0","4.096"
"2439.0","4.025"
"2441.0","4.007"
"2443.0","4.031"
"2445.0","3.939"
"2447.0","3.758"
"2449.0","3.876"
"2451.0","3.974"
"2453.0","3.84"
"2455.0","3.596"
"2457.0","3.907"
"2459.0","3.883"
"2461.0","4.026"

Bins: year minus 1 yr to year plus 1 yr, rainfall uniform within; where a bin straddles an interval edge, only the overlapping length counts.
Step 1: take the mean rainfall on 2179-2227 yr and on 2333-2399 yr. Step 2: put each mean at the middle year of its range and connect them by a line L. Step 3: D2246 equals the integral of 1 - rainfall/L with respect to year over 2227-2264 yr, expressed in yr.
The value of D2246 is -4.8 yr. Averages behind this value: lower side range 3.82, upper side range 3.6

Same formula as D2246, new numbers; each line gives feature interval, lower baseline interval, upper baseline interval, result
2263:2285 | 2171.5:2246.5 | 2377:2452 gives -4.6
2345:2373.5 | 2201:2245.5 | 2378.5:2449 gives 2.8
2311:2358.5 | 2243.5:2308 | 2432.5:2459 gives 5.9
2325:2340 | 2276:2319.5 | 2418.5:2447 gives 2.6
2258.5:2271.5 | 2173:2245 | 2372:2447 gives -2.6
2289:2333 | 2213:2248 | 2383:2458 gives -2.9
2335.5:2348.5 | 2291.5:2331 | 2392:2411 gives 2.1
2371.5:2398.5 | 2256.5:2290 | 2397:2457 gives 2.5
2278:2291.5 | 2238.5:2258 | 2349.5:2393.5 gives -2.1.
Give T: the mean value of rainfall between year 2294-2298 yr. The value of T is 4.17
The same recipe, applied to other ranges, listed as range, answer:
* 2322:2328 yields 4.01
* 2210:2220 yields 3.92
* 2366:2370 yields 3.43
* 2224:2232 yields 4.08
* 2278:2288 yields 4.72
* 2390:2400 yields 3.92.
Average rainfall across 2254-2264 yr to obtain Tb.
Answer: 4.68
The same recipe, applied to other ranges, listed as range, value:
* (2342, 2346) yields 3.39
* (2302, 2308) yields 4.51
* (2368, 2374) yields 3.42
